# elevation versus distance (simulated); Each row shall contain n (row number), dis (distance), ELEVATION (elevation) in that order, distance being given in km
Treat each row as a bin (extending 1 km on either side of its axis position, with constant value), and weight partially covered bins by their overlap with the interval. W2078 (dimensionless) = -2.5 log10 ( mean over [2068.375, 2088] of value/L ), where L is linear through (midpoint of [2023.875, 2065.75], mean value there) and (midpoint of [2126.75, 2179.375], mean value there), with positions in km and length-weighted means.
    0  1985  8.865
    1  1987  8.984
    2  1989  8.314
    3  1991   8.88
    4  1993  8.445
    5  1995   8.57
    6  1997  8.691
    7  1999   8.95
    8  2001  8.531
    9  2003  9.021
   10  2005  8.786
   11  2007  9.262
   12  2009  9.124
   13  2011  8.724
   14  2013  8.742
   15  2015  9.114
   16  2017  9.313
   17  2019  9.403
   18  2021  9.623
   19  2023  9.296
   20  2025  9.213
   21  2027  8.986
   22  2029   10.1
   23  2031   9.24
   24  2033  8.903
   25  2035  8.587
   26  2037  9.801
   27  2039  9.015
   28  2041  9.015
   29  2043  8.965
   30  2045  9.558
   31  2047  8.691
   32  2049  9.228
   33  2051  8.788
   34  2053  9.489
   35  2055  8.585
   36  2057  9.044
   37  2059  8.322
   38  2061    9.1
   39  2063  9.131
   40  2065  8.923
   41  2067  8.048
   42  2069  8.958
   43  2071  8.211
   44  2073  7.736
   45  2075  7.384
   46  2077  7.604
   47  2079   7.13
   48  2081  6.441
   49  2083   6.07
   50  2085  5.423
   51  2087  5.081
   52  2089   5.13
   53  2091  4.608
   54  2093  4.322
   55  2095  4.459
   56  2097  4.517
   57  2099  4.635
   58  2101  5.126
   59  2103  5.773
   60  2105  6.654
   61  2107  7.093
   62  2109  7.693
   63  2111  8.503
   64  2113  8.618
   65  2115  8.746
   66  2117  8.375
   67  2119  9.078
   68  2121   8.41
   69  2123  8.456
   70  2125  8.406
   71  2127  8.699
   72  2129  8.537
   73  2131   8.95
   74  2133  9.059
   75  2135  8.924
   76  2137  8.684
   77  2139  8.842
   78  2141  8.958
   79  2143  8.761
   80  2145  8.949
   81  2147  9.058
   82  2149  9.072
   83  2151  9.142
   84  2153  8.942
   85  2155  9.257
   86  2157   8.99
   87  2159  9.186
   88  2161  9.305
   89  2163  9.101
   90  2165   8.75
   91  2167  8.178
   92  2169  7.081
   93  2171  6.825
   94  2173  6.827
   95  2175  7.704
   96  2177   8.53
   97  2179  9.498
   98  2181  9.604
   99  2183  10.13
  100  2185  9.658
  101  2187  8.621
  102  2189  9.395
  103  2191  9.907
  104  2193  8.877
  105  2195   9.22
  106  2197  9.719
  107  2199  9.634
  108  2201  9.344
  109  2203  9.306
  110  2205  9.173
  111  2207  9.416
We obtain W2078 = 0.27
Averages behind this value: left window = 9.08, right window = 8.65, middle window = 6.97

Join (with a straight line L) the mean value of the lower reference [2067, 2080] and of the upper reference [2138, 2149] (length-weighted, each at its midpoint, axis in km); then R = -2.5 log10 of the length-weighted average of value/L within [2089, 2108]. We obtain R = 0.49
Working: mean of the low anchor 7.85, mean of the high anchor 8.93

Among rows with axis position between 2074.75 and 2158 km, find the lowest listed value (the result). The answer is 4.322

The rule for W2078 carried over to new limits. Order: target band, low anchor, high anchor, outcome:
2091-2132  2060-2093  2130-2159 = 0.13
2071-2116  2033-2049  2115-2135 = 0.36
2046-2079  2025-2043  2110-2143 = 0.06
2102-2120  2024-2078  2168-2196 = 0.12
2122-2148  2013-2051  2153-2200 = 0.02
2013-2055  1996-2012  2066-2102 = -0.17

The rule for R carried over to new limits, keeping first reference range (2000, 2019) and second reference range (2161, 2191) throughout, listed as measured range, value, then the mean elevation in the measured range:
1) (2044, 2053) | -0.026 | 9.11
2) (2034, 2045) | -0.024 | 9.12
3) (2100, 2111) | 0.301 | 6.65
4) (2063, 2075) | 0.063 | 8.36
